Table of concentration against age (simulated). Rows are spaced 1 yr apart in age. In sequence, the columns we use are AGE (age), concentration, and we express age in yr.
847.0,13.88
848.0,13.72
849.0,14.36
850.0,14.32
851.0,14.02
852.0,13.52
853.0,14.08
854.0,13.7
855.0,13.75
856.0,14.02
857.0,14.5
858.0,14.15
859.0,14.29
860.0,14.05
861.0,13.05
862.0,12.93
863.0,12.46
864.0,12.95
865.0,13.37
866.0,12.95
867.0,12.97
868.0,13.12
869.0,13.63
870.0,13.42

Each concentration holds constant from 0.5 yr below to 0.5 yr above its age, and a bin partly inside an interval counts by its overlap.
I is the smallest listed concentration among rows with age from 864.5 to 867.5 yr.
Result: 12.95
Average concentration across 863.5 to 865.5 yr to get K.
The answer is 13.2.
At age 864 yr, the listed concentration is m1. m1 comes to 12.95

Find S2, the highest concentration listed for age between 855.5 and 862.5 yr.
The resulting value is 14.5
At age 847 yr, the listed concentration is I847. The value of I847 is 13.88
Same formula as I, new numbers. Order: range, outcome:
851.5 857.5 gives 13.52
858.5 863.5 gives 12.46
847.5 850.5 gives 13.72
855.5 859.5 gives 14.02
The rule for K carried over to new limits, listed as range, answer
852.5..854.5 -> 13.9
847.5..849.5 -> 14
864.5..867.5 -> 13.1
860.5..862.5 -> 13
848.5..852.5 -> 14.1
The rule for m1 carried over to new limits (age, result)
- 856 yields 14.02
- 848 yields 13.72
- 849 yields 14.36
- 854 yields 13.7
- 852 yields 13.52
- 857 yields 14.5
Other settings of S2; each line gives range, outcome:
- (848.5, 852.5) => 14.36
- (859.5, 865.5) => 14.05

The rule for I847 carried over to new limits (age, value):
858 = 14.15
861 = 13.05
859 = 14.29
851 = 14.02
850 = 14.32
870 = 13.42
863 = 12.46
